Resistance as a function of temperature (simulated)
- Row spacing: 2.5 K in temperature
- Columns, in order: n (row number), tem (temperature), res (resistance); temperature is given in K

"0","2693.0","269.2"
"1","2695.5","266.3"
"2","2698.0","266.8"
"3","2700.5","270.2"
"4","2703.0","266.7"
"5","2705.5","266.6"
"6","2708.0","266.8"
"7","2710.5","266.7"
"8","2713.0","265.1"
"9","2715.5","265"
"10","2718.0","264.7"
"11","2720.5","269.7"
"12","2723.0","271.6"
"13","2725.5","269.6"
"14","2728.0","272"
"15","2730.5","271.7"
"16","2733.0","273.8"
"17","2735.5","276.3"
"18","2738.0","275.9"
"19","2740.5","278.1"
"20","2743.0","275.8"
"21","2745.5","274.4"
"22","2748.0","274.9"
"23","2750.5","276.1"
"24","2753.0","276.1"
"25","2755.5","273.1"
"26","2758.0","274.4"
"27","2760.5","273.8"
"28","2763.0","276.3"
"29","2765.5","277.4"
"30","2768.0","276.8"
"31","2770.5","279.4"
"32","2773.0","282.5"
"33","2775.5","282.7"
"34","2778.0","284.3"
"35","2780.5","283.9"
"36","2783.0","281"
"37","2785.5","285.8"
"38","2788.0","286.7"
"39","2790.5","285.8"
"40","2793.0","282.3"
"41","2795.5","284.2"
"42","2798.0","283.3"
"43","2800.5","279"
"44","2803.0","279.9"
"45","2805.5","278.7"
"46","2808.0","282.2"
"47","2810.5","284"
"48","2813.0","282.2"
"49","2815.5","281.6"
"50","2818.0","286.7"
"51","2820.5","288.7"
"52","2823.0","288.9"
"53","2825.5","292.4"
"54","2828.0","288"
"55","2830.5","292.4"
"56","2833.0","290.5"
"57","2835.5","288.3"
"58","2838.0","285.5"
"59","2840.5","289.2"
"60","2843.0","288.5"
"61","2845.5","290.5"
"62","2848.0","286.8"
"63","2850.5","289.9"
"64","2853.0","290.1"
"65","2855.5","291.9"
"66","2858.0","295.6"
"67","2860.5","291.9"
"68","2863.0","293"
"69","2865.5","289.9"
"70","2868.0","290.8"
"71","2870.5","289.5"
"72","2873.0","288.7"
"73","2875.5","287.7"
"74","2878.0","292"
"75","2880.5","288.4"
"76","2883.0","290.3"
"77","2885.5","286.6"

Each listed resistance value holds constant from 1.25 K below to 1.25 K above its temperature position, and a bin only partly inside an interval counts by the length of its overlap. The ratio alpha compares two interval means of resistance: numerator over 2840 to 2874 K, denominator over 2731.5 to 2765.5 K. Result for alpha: 1.05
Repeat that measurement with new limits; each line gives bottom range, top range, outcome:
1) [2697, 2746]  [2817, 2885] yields 1.07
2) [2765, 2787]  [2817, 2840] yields 1.03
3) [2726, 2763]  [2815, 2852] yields 1.05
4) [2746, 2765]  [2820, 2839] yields 1.05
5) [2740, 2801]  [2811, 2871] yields 1.03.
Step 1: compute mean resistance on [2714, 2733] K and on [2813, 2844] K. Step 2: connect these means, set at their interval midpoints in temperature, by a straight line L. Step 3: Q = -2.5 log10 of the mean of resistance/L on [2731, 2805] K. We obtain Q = -0.01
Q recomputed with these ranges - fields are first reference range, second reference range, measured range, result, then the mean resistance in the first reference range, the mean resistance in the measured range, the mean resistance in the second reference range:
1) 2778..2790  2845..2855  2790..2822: 0.01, 284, 283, 289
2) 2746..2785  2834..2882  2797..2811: 0.01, 278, 281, 290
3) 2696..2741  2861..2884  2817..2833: -0.02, 270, 290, 290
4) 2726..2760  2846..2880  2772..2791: -0.02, 275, 284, 291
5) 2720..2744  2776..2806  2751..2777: 0.01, 274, 277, 283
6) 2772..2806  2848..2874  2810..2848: 0.00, 283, 288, 291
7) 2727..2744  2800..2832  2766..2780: -0.01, 275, 281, 285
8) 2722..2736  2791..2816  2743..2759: 0.00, 272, 275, 282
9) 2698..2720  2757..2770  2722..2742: -0.01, 267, 274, 276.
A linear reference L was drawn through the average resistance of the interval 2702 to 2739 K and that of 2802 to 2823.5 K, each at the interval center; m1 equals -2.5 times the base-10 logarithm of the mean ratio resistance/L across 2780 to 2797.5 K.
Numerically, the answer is -0.02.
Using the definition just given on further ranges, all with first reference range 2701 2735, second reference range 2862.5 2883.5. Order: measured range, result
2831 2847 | -0.01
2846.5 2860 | -0.01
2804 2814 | 0.00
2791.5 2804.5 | -0.01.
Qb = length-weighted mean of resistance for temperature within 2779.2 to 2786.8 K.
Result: 284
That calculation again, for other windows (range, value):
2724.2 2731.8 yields 271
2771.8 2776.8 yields 283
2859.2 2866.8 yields 292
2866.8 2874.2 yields 290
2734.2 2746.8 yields 276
